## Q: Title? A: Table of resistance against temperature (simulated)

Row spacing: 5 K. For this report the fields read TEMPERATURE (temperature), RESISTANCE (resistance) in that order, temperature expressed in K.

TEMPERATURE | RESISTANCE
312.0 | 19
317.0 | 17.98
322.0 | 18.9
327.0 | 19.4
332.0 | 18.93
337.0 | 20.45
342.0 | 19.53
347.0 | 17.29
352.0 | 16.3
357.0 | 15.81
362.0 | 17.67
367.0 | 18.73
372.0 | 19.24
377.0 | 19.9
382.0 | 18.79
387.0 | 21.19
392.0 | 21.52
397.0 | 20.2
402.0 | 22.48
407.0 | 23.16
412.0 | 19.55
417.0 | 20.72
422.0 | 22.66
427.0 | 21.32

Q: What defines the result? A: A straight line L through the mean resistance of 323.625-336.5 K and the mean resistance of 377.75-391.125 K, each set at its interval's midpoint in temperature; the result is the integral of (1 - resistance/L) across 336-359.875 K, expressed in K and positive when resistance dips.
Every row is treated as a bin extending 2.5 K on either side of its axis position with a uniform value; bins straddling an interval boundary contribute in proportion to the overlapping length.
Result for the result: 2.3 K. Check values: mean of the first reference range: 19.3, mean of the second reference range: 20.2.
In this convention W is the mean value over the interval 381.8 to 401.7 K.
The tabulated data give 20.8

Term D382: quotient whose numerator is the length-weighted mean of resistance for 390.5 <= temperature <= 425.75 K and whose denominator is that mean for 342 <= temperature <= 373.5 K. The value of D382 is 1.22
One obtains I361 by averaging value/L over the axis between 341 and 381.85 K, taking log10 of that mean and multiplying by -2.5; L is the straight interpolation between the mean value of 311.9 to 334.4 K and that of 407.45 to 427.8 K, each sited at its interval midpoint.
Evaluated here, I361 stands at 0.10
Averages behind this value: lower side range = 18.8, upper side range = 21.3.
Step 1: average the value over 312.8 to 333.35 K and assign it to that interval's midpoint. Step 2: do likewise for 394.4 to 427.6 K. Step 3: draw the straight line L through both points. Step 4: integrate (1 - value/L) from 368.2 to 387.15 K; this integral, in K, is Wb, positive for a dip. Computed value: 0.9 K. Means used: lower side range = 18.8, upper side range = 21.4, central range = 19.5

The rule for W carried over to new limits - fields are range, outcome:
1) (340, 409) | 19.4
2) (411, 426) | 21.2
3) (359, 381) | 18.8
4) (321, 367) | 18.3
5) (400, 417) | 21.6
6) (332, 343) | 19.8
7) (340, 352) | 17.9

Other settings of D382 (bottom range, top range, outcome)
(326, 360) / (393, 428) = 1.18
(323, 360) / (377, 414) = 1.15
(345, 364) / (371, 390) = 1.19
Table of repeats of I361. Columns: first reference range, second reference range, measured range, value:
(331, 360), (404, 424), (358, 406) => 0.00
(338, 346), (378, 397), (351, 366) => 0.17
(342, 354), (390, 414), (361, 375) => 0.01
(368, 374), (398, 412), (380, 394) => 0.00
